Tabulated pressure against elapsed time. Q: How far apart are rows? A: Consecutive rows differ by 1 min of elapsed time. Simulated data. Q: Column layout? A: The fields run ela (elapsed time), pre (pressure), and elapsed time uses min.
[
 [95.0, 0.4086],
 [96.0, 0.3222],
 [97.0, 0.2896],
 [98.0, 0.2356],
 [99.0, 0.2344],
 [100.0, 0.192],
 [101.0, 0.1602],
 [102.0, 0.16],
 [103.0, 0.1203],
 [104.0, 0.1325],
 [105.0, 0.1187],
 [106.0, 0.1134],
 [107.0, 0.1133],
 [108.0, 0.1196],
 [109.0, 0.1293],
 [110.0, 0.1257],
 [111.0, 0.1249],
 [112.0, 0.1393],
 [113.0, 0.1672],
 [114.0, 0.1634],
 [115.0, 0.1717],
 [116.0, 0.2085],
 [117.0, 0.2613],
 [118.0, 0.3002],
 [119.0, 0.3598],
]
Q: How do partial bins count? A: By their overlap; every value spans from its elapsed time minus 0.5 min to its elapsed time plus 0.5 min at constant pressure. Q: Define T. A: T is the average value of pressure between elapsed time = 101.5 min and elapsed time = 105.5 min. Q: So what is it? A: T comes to 0.133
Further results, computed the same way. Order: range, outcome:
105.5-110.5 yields 0.12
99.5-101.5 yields 0.176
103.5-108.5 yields 0.12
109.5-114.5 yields 0.144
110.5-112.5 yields 0.132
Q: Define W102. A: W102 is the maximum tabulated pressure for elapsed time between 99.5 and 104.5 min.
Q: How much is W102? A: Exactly 0.192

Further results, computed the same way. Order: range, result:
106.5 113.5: 0.1672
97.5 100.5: 0.2356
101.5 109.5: 0.16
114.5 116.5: 0.2085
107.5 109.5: 0.1293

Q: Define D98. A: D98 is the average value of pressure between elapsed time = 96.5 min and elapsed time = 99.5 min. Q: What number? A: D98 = 0.253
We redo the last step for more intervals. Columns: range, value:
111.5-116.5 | 0.17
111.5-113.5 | 0.153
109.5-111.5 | 0.125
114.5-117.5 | 0.214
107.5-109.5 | 0.124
